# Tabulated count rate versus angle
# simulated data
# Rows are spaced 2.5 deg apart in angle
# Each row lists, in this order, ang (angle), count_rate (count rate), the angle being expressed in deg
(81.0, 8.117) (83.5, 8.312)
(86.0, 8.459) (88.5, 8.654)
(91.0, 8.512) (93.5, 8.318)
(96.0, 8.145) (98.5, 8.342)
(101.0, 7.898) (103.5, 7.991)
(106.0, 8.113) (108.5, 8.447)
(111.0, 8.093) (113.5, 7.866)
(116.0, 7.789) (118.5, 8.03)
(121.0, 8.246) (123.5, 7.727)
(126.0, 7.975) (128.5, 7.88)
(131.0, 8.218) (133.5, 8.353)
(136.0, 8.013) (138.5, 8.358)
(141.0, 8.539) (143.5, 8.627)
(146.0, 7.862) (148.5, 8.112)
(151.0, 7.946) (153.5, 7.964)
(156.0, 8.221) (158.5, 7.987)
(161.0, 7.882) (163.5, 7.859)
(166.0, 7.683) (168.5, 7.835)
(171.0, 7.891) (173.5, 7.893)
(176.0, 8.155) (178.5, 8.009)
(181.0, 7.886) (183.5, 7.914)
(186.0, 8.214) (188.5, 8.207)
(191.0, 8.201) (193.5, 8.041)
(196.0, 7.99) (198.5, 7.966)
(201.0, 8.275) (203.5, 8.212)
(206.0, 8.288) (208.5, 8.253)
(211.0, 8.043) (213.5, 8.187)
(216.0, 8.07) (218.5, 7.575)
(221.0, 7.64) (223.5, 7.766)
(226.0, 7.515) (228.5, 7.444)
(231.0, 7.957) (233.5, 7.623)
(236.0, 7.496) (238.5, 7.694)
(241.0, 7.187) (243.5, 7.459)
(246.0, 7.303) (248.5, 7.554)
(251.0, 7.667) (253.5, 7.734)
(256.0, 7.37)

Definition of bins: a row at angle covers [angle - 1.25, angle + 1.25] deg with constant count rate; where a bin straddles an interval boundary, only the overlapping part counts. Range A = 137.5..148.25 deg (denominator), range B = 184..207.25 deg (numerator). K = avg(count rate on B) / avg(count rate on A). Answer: 1.0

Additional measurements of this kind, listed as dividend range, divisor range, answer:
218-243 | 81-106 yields 0.92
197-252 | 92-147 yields 0.96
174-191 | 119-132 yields 1.01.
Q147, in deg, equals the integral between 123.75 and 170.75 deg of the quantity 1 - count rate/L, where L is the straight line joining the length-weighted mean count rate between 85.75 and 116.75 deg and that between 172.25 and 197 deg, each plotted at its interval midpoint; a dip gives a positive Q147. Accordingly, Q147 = 0.3 deg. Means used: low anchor 8.2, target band 8.06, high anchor 8.05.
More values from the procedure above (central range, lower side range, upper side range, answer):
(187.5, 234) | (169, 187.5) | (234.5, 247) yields -1.6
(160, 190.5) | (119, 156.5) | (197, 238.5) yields 0.2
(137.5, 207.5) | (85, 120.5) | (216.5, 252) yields -1.9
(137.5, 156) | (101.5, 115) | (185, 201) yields -0.2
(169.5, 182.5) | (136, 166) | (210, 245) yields 0.0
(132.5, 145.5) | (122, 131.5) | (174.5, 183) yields -0.6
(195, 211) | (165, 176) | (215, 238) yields -0.8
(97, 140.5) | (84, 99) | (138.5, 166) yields 0.9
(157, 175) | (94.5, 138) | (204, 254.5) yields 0.1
